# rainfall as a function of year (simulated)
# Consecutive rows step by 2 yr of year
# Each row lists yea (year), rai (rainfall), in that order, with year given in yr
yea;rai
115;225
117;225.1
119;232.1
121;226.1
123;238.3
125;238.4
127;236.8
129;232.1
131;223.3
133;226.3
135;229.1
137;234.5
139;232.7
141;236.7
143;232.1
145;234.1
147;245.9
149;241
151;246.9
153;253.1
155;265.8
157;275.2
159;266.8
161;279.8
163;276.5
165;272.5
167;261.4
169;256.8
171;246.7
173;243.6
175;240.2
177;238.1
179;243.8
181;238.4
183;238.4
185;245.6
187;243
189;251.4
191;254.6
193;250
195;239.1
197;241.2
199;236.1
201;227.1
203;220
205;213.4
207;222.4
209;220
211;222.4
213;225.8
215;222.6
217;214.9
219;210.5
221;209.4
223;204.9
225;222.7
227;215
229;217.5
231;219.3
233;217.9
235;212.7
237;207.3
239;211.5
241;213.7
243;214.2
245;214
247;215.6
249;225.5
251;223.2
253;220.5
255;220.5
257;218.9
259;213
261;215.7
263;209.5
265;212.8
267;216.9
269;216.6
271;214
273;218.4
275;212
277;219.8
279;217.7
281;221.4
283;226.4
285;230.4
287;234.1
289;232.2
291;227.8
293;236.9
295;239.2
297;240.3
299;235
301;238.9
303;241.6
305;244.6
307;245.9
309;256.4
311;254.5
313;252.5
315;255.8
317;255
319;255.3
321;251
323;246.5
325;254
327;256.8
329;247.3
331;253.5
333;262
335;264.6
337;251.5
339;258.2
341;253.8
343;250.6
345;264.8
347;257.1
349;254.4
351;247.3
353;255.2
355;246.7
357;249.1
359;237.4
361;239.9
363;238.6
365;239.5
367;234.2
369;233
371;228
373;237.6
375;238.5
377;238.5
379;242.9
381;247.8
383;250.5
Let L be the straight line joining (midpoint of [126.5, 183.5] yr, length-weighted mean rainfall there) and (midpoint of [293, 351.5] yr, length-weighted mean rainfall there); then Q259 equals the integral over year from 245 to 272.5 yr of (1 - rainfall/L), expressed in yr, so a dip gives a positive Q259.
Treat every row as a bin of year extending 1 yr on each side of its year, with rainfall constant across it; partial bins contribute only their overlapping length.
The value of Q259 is 3.57 yr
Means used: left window 247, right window 251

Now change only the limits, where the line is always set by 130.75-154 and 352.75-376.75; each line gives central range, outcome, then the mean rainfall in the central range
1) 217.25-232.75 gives 1.5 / 214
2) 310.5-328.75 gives -1.1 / 253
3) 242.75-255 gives 1.0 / 219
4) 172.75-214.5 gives 0.3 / 236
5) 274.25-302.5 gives 1.0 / 230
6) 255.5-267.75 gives 1.2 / 215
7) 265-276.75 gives 1.1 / 216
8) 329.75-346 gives -1.2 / 257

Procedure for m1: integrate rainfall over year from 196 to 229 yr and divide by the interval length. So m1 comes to 220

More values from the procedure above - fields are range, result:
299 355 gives 252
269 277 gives 216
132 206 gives 245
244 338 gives 234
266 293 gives 223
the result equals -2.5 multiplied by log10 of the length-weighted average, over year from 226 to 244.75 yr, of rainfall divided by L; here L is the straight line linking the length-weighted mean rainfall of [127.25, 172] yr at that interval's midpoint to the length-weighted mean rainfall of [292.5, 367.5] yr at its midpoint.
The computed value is 0.16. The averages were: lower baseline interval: 248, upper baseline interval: 249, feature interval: 214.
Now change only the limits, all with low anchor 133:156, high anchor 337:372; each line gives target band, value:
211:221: 0.116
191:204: 0.022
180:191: -0.012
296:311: 0.005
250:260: 0.115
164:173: -0.072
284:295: 0.053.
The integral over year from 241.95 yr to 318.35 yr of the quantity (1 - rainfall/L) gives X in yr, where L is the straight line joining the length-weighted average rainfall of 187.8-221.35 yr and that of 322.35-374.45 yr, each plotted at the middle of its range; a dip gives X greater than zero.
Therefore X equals 3.4 yr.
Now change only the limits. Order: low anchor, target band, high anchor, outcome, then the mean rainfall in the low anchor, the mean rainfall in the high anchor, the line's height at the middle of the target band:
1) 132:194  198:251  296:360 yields 6.75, 248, 251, 249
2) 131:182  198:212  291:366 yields 1.43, 248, 249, 249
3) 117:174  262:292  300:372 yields 3.32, 246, 249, 248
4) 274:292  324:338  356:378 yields -1.42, 225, 238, 232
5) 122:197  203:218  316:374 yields 1.62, 246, 249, 247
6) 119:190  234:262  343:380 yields 3.25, 245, 244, 245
